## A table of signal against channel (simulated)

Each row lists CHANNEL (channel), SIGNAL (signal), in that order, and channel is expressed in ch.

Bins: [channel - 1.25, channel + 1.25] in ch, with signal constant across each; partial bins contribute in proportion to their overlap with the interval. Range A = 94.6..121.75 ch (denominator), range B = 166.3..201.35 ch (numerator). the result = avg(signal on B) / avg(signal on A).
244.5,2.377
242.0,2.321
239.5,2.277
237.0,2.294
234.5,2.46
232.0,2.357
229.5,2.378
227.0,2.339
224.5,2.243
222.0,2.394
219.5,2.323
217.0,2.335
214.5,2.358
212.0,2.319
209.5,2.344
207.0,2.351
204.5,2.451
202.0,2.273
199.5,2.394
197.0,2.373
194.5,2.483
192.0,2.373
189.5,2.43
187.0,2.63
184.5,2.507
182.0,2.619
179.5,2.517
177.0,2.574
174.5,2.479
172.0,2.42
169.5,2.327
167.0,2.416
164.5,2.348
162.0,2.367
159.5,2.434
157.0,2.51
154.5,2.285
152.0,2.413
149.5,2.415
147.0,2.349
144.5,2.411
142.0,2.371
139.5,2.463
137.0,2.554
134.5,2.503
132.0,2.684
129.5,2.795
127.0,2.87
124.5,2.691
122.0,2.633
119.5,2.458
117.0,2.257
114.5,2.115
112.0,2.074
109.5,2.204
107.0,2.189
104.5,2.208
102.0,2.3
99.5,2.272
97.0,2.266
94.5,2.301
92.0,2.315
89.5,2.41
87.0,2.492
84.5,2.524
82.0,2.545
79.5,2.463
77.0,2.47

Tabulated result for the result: 1.09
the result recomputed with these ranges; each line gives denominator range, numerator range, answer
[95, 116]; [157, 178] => 1.10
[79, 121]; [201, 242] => 1.01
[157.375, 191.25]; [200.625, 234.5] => 0.95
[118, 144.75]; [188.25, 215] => 0.92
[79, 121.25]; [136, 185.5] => 1.05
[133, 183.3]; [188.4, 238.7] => 0.97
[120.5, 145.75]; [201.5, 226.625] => 0.90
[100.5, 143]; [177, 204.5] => 1.01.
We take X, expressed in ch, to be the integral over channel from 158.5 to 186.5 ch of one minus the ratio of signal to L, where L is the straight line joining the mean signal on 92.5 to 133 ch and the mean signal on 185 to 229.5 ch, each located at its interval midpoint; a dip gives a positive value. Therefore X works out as -0.9 ch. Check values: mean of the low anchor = 2.39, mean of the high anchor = 2.38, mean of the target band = 2.46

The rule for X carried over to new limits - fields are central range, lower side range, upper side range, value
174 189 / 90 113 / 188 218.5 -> -1.31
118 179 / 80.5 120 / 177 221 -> -3.32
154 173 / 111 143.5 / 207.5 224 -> 0.34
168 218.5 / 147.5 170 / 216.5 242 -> -1.31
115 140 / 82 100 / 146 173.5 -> -2.01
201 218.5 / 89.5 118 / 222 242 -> -0.21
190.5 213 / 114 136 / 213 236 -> 0.27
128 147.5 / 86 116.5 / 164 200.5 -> -1.47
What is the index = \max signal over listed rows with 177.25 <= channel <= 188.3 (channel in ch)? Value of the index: 2.63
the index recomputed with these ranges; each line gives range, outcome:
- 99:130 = 2.87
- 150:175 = 2.51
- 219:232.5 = 2.394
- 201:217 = 2.451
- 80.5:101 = 2.545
